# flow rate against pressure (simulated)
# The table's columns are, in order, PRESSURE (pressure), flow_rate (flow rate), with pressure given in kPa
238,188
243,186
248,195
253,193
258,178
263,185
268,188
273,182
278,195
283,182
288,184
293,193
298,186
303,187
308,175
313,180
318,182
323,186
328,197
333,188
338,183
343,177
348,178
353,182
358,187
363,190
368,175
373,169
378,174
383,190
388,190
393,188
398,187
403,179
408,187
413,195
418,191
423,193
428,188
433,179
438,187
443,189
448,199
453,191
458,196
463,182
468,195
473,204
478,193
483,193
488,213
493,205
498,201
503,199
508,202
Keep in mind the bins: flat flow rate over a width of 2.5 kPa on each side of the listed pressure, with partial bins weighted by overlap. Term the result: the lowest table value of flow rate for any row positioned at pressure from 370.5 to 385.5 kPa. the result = 169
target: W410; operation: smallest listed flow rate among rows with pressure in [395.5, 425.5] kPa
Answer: 179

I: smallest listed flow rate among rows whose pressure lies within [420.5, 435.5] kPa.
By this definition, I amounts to 179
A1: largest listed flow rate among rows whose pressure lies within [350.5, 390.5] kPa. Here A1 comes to 190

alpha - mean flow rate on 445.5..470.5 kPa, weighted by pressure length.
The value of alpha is 193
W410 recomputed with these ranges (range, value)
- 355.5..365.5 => 187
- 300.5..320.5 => 175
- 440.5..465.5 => 182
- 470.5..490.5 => 193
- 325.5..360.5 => 177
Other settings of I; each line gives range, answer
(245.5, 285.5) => 178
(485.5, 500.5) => 201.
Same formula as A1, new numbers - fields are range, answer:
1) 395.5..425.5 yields 195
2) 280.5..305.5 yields 193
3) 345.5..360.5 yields 187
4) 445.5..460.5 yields 199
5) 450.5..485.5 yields 204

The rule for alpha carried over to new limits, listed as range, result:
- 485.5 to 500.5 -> 206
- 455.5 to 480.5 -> 194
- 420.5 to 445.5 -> 187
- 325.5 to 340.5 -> 189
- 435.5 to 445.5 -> 188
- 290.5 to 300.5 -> 190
